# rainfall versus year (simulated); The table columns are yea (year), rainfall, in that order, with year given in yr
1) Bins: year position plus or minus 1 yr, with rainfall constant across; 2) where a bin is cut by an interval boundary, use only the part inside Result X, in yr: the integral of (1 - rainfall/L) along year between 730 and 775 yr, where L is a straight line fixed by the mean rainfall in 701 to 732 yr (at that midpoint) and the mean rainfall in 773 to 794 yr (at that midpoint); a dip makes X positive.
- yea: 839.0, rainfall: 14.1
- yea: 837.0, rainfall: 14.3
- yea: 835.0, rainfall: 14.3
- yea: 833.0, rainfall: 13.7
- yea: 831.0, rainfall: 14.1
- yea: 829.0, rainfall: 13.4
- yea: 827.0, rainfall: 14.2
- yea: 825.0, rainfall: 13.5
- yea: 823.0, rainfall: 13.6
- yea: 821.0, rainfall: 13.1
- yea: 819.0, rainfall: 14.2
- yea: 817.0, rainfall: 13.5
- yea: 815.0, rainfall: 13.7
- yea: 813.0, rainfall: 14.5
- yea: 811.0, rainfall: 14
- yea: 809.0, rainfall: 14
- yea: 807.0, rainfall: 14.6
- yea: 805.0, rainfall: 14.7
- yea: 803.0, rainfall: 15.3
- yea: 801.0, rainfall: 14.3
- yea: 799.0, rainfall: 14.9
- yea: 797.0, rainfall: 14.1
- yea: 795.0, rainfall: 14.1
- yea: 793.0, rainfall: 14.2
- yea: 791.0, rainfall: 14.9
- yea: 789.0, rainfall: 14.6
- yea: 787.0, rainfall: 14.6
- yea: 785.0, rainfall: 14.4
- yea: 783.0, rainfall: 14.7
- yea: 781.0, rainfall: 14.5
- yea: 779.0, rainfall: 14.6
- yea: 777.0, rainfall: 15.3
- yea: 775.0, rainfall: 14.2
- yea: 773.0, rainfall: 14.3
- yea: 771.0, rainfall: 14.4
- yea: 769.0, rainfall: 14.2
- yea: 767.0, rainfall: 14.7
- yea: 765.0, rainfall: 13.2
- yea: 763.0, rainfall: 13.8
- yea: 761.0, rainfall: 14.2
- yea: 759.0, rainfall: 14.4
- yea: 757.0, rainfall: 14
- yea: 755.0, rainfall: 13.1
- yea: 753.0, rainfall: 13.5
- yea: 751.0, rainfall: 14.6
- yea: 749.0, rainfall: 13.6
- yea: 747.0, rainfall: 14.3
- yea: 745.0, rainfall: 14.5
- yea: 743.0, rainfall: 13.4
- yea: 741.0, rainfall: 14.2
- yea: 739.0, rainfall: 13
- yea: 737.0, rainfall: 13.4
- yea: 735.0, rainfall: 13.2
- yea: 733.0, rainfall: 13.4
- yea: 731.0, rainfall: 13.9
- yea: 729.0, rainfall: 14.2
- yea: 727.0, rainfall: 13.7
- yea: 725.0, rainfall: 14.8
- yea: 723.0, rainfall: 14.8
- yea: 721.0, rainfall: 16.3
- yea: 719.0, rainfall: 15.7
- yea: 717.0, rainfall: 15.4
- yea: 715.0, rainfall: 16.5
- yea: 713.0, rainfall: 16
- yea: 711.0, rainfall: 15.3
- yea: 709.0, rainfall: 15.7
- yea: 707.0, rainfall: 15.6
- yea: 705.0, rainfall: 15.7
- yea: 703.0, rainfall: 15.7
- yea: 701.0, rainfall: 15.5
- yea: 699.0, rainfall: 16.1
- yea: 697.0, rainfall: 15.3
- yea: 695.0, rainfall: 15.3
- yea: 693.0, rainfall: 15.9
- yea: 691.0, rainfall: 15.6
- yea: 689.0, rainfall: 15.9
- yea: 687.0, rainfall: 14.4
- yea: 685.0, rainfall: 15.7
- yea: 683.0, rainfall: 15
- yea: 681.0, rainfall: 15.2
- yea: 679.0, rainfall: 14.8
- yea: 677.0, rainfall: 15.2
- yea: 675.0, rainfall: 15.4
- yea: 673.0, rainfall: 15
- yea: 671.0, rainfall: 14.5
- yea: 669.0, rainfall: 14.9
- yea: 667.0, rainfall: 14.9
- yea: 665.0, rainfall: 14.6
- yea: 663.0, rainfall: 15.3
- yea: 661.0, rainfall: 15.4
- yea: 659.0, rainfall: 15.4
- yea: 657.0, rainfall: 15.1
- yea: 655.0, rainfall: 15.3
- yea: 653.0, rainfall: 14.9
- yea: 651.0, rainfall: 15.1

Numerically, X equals 3.1 yr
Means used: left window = 15.3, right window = 14.6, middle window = 13.9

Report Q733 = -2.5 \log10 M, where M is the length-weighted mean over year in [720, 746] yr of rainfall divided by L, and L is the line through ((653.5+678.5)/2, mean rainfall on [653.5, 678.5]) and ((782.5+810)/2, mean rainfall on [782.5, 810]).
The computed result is 0.06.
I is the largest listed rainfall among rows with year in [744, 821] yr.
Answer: 15.3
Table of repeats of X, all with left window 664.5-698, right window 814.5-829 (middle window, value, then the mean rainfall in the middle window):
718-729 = -0.2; 15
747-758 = 0.5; 13.8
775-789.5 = -0.6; 14.6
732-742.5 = 0.8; 13.4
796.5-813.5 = -0.8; 14.5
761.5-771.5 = 0.1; 14.1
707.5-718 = -0.7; 15.8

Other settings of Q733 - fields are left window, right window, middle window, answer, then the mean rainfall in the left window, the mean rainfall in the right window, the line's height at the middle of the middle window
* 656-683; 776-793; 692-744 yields 0.00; 15.1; 14.7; 14.9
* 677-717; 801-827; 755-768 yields 0.06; 15.5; 14.1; 14.7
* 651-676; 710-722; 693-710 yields 0.00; 15.1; 15.9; 15.6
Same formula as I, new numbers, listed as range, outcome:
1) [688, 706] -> 16.1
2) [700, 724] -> 16.5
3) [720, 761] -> 16.3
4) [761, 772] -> 14.7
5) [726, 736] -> 14.2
